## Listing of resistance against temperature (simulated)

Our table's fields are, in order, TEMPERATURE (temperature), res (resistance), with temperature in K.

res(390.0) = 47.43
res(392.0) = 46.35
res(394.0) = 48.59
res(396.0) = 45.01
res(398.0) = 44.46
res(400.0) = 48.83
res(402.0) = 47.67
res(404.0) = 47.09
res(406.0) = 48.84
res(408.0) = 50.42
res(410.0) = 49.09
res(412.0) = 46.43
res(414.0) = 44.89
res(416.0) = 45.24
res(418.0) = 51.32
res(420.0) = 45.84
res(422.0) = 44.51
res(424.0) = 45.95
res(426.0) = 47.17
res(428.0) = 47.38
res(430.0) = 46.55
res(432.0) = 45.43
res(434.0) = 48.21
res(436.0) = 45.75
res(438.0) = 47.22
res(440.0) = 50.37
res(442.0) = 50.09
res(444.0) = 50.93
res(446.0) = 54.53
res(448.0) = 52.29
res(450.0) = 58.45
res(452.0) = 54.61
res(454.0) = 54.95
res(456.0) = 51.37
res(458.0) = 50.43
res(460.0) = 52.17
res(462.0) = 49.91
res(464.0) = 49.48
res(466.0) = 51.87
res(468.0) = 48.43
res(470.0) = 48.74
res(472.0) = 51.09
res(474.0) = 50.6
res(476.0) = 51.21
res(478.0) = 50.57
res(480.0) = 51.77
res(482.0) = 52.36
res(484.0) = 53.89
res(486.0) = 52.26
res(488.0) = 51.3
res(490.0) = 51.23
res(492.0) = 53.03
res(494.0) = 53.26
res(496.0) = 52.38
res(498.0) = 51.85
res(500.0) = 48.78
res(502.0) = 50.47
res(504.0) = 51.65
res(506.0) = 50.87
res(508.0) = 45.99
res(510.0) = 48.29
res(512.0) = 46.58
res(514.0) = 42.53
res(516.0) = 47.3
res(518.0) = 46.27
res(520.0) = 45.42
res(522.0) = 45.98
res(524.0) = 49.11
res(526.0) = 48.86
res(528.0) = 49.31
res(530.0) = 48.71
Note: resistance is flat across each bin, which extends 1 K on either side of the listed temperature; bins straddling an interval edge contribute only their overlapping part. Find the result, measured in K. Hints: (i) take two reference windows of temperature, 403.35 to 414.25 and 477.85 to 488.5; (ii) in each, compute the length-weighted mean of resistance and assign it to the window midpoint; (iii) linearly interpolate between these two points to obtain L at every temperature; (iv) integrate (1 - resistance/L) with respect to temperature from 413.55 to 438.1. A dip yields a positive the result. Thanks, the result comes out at 1.2 K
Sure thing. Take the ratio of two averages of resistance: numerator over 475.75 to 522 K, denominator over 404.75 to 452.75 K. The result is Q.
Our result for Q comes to 1.0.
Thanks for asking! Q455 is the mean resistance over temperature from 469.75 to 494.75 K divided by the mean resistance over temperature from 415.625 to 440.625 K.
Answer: 1.10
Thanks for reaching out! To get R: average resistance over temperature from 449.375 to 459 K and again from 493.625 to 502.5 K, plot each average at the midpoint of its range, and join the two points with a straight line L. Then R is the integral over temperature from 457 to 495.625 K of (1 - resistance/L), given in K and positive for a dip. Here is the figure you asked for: 0.9 K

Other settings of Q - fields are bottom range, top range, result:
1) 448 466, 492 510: 0.96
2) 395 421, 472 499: 1.10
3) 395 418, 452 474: 1.08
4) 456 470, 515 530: 0.94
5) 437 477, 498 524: 0.93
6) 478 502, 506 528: 0.90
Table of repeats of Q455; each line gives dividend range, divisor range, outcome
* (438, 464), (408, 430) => 1.11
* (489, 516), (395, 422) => 1.05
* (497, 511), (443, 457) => 0.92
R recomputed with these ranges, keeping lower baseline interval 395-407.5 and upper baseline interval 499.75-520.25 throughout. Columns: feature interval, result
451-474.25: -1.8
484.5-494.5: -1.0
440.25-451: -1.3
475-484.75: -0.9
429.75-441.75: 0.0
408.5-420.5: 0.0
